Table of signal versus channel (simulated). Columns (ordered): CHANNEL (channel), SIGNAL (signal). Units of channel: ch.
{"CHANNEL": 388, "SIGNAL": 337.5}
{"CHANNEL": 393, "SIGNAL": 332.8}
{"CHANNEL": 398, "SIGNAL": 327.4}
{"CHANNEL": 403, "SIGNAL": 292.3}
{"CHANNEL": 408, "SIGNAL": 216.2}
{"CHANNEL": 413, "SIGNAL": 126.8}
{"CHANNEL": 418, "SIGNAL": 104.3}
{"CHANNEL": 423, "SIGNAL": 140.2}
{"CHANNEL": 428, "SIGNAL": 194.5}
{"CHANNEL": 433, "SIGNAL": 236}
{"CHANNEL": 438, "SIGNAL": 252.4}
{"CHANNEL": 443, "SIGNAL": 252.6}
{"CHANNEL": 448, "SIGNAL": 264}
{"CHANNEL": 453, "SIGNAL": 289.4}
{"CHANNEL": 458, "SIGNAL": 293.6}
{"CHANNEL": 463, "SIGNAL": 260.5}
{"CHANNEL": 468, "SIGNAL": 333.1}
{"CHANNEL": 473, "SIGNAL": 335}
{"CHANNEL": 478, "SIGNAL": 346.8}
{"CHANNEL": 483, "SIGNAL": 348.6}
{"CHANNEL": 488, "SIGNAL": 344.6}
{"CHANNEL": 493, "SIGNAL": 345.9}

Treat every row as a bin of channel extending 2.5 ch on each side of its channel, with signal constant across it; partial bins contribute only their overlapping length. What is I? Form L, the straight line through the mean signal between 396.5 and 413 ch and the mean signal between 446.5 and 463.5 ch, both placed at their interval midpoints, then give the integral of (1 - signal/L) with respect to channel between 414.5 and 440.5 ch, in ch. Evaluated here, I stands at 8.09 ch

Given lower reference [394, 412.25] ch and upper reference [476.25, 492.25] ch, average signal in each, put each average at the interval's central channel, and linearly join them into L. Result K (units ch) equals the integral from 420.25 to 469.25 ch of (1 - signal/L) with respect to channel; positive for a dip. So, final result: 9.74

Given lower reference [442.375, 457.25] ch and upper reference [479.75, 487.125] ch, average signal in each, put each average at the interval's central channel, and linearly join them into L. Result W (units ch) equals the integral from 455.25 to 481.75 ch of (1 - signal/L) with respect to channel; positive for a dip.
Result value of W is 0.0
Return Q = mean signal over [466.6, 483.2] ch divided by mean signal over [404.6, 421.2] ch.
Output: 2.2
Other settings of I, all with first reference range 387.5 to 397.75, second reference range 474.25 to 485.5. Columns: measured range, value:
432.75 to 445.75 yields 3.47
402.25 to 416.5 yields 5.99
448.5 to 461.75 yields 2.25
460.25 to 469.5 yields 1.38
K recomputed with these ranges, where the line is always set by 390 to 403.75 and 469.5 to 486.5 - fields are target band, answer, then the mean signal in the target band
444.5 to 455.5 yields 2.0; 275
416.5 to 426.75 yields 6.1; 133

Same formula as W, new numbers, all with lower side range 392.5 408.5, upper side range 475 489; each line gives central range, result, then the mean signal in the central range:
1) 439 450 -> 2.3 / 257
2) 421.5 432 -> 4.5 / 180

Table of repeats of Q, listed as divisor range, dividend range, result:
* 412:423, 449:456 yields 2.38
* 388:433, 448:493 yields 1.41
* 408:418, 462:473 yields 2.16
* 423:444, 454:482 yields 1.42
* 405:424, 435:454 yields 1.73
